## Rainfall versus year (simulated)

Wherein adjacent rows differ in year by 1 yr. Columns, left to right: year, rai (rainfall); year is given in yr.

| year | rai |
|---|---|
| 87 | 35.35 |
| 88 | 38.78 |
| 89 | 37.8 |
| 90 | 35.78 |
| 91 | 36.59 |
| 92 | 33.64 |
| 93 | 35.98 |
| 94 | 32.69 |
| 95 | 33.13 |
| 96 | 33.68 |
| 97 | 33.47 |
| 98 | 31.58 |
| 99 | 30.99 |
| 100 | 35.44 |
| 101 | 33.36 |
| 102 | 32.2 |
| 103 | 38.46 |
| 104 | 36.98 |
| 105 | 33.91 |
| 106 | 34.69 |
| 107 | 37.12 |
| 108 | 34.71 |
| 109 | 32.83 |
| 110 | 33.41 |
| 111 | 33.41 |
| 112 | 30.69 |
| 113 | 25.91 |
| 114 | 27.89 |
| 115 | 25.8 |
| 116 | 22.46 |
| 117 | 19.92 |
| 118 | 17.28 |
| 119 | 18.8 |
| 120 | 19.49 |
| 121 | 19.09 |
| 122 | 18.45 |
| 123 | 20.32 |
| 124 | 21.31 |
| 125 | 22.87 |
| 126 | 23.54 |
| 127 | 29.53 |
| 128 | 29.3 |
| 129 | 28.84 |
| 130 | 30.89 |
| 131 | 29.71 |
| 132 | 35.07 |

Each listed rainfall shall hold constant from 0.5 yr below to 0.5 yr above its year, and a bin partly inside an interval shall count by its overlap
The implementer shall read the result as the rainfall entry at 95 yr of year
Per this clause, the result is 33.13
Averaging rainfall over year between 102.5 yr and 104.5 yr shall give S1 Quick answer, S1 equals 37.7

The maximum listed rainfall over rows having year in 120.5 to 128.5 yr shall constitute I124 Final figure 29.53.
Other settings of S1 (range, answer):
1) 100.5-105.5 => 35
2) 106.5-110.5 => 34.5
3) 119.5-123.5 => 19.3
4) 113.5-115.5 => 26.8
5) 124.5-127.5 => 25.3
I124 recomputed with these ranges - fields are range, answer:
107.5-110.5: 34.71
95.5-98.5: 33.68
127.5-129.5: 29.3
